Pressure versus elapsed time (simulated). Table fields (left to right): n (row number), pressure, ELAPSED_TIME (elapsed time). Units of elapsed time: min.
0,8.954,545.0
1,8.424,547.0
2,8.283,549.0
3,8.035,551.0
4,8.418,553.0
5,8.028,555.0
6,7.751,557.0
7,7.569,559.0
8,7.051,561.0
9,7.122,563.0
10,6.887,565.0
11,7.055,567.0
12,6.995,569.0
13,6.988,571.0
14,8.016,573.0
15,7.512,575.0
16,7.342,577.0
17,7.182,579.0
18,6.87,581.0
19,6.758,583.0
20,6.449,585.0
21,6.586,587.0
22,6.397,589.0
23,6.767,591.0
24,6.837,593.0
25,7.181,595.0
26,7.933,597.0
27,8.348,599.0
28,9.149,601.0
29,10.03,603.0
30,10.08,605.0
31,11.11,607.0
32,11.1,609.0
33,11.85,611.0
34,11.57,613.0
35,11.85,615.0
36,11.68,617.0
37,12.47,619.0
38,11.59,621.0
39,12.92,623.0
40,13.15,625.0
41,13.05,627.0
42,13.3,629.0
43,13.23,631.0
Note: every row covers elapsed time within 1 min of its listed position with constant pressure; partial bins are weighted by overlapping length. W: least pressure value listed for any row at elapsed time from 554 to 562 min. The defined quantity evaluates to 7.051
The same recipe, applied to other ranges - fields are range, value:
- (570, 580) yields 6.988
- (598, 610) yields 8.348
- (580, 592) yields 6.397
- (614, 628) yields 11.59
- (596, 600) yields 7.933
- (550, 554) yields 8.035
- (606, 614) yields 11.1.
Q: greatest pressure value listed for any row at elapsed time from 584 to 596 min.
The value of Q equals 7.181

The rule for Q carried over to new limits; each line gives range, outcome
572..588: 8.016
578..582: 7.182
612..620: 12.47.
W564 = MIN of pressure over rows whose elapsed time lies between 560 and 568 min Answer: 6.887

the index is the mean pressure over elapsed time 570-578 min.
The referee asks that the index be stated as 7.46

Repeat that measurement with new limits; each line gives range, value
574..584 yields 7.13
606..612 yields 11.4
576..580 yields 7.26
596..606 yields 9.11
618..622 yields 12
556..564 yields 7.37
